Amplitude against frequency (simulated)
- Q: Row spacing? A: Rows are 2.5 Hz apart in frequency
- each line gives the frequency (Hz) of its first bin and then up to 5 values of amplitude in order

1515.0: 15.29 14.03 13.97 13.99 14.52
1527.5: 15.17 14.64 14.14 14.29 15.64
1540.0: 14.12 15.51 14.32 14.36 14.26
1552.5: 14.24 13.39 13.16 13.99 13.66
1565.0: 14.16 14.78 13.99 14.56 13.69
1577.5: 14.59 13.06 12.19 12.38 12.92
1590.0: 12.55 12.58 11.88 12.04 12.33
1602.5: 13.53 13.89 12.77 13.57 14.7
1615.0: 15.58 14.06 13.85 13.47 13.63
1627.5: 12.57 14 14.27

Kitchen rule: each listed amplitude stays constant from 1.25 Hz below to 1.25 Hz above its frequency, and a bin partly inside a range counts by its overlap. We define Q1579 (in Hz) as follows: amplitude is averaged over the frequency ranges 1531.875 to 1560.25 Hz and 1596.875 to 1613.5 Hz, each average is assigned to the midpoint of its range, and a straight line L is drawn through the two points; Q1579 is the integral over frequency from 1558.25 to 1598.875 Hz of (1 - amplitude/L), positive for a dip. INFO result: 1.3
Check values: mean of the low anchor 14.3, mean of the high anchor 13.3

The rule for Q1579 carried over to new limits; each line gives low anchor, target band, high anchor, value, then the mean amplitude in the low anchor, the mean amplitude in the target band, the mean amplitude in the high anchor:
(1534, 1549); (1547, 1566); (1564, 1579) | 0.8 Hz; 14.7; 13.9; 14.3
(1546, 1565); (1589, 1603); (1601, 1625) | 1.5 Hz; 13.9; 12.4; 13.9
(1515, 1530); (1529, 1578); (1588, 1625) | -0.8 Hz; 14.4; 14.3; 13.3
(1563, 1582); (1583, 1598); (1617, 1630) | 1.6 Hz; 14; 12.4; 13.5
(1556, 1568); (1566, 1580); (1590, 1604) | -0.8 Hz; 13.9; 14.2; 12.5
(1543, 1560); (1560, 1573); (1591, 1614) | -0.4 Hz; 14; 14.2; 13.1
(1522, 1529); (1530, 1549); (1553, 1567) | -0.5 Hz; 14.6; 14.6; 13.8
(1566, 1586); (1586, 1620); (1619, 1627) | 0.8 Hz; 13.7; 13.3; 13.5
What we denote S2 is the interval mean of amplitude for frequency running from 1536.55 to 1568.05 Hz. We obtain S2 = 14.3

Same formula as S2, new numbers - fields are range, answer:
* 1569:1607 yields 13.1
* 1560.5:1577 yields 14.2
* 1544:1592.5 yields 13.7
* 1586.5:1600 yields 12.4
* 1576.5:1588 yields 13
